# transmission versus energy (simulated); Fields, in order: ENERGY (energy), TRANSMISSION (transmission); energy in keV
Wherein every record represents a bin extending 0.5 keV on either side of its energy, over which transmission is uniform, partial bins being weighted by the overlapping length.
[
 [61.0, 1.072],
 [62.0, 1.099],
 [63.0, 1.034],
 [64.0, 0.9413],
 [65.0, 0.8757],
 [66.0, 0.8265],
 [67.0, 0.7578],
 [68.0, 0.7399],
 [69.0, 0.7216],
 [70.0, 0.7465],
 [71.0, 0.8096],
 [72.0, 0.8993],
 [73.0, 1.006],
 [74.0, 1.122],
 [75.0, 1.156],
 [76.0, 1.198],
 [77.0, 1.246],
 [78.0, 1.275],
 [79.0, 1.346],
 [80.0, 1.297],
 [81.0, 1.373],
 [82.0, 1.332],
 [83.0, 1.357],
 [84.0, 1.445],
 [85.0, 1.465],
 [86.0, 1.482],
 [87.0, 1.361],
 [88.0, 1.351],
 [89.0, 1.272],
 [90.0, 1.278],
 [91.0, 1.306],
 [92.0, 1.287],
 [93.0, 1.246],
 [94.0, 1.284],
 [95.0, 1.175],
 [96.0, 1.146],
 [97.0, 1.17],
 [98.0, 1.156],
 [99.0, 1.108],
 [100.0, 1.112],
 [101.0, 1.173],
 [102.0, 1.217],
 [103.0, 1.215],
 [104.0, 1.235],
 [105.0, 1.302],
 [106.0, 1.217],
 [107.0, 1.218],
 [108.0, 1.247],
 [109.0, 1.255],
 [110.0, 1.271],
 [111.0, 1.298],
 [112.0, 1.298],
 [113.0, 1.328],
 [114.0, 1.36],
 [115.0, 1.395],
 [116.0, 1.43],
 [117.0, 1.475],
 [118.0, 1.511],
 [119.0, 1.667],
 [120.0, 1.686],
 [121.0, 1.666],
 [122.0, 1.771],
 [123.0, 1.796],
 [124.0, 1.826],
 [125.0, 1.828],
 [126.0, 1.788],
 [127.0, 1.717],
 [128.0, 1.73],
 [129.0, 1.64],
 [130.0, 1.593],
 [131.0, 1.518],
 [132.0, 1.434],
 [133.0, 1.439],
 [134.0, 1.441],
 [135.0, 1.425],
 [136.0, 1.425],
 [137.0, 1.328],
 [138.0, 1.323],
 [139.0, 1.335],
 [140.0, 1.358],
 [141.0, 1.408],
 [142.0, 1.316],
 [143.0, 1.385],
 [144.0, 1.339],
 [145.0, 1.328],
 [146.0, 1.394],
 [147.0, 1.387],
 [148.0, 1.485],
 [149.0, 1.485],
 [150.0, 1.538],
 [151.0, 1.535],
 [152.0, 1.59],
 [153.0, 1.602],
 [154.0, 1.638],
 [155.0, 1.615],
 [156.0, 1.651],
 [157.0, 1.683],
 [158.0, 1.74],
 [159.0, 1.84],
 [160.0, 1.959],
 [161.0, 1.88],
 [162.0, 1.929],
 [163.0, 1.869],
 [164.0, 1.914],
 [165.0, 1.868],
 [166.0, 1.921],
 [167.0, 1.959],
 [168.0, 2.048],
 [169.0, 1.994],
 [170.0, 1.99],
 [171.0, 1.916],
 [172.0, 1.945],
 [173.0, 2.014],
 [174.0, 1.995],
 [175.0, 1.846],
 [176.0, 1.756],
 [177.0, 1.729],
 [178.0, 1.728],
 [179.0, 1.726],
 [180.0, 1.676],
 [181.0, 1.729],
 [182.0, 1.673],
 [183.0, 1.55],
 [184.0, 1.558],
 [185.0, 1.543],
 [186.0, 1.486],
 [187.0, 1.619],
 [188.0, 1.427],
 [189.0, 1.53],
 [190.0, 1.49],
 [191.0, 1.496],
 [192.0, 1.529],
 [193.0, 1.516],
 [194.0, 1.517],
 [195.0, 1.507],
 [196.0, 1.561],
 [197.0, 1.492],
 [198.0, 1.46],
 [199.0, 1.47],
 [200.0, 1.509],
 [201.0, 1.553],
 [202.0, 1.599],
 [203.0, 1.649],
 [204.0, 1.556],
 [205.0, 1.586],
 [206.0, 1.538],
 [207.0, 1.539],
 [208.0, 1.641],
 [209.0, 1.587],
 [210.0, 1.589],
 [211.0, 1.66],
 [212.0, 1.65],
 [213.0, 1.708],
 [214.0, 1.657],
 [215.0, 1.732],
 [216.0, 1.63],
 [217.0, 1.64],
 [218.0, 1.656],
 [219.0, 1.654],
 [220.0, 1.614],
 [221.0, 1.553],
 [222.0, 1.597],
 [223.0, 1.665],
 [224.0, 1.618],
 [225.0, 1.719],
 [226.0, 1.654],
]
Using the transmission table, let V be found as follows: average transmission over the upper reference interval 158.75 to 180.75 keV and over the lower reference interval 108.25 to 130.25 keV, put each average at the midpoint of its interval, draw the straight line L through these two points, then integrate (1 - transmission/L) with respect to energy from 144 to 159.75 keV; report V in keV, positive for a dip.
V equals 1.8 keV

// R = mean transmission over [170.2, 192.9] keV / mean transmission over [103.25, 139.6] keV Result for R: 1.14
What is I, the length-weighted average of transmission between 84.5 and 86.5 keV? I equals 1.47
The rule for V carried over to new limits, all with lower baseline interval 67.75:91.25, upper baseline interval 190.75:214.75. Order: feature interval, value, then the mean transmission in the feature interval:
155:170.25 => -4.5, 1.87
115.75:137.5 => -4.3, 1.6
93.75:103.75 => 0.6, 1.17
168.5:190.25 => -3.4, 1.73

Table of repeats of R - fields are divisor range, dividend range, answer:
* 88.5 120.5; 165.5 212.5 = 1.29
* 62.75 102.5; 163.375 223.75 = 1.44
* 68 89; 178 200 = 1.31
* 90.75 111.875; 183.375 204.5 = 1.25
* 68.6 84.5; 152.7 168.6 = 1.59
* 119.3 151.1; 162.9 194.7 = 1.14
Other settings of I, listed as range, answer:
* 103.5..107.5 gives 1.24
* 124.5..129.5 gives 1.74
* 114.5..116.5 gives 1.41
